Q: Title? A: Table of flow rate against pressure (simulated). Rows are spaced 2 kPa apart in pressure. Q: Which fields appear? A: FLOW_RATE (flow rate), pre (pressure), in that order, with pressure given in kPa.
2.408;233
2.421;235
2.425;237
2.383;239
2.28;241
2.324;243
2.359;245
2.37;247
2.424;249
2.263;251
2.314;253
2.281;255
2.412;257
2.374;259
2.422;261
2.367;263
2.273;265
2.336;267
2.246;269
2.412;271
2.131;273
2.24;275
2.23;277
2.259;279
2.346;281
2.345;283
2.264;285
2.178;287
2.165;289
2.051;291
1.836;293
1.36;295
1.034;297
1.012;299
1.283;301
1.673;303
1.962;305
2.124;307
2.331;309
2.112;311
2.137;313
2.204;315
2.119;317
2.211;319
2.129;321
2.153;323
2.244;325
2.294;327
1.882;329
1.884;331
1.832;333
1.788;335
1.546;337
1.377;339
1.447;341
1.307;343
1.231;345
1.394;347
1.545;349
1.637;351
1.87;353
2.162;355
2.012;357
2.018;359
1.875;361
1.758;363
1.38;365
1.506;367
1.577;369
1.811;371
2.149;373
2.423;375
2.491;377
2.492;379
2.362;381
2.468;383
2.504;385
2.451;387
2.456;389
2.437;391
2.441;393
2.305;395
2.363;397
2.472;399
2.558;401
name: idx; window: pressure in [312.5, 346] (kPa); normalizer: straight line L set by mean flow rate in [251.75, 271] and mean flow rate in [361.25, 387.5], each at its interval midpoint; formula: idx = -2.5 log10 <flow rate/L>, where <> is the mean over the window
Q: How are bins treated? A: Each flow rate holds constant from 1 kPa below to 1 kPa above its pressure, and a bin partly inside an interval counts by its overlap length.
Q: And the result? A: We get 0.18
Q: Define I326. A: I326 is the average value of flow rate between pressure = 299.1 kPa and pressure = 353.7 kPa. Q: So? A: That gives 1.83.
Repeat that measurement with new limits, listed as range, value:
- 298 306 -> 1.48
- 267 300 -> 2.02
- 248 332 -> 2.1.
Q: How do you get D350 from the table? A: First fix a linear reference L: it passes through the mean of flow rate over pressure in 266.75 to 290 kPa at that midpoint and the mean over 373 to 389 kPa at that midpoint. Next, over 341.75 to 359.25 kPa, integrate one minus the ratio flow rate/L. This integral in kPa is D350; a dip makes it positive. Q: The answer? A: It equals 5.3 kPa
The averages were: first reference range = 2.26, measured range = 1.67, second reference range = 2.44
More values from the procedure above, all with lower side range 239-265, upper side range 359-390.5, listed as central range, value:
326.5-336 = 1.2 kPa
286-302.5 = 4.7 kPa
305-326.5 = 0.6 kPa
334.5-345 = 3.5 kPa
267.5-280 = 0.3 kPa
